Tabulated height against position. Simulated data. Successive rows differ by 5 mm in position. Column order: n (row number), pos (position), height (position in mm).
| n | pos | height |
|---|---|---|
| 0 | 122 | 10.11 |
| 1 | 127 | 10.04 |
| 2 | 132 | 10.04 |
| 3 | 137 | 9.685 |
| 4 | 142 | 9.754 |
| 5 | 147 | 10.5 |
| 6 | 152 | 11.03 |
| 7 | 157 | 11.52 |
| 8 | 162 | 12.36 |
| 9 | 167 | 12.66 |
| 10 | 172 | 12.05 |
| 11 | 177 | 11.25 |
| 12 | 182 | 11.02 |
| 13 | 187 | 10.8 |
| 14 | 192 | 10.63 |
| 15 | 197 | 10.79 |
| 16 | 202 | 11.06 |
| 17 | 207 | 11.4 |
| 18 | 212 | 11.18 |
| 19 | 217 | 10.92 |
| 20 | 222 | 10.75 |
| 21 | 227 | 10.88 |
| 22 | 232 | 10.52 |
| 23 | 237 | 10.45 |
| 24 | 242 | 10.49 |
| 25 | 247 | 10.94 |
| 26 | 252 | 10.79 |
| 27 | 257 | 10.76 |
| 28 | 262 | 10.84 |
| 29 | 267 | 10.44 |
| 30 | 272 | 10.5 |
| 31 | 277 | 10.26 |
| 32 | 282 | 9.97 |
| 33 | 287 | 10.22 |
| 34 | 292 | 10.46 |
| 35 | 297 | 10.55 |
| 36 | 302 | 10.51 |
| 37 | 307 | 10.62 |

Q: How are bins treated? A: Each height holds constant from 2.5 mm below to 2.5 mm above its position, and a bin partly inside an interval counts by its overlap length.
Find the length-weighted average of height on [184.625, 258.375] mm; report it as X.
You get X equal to 10.8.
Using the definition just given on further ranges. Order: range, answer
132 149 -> 9.97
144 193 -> 11.4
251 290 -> 10.5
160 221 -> 11.3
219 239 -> 10.7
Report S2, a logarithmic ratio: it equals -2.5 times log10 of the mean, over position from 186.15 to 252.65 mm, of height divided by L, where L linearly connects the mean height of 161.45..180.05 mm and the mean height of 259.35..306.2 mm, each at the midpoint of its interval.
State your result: 0.05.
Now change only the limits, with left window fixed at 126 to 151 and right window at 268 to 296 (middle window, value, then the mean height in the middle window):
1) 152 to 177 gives -0.181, 11.9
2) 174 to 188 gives -0.097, 11.1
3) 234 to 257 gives -0.045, 10.7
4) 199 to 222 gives -0.092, 11.1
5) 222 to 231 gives -0.059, 10.8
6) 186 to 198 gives -0.060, 10.7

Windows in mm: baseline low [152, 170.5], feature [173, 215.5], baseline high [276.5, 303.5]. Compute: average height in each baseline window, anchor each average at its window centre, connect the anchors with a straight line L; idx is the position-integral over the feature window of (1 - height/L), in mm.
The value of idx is 2.0 mm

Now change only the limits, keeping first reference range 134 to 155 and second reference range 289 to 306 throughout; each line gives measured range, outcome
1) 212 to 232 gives -0.9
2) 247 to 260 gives -0.5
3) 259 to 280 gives -0.1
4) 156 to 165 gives -1.5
